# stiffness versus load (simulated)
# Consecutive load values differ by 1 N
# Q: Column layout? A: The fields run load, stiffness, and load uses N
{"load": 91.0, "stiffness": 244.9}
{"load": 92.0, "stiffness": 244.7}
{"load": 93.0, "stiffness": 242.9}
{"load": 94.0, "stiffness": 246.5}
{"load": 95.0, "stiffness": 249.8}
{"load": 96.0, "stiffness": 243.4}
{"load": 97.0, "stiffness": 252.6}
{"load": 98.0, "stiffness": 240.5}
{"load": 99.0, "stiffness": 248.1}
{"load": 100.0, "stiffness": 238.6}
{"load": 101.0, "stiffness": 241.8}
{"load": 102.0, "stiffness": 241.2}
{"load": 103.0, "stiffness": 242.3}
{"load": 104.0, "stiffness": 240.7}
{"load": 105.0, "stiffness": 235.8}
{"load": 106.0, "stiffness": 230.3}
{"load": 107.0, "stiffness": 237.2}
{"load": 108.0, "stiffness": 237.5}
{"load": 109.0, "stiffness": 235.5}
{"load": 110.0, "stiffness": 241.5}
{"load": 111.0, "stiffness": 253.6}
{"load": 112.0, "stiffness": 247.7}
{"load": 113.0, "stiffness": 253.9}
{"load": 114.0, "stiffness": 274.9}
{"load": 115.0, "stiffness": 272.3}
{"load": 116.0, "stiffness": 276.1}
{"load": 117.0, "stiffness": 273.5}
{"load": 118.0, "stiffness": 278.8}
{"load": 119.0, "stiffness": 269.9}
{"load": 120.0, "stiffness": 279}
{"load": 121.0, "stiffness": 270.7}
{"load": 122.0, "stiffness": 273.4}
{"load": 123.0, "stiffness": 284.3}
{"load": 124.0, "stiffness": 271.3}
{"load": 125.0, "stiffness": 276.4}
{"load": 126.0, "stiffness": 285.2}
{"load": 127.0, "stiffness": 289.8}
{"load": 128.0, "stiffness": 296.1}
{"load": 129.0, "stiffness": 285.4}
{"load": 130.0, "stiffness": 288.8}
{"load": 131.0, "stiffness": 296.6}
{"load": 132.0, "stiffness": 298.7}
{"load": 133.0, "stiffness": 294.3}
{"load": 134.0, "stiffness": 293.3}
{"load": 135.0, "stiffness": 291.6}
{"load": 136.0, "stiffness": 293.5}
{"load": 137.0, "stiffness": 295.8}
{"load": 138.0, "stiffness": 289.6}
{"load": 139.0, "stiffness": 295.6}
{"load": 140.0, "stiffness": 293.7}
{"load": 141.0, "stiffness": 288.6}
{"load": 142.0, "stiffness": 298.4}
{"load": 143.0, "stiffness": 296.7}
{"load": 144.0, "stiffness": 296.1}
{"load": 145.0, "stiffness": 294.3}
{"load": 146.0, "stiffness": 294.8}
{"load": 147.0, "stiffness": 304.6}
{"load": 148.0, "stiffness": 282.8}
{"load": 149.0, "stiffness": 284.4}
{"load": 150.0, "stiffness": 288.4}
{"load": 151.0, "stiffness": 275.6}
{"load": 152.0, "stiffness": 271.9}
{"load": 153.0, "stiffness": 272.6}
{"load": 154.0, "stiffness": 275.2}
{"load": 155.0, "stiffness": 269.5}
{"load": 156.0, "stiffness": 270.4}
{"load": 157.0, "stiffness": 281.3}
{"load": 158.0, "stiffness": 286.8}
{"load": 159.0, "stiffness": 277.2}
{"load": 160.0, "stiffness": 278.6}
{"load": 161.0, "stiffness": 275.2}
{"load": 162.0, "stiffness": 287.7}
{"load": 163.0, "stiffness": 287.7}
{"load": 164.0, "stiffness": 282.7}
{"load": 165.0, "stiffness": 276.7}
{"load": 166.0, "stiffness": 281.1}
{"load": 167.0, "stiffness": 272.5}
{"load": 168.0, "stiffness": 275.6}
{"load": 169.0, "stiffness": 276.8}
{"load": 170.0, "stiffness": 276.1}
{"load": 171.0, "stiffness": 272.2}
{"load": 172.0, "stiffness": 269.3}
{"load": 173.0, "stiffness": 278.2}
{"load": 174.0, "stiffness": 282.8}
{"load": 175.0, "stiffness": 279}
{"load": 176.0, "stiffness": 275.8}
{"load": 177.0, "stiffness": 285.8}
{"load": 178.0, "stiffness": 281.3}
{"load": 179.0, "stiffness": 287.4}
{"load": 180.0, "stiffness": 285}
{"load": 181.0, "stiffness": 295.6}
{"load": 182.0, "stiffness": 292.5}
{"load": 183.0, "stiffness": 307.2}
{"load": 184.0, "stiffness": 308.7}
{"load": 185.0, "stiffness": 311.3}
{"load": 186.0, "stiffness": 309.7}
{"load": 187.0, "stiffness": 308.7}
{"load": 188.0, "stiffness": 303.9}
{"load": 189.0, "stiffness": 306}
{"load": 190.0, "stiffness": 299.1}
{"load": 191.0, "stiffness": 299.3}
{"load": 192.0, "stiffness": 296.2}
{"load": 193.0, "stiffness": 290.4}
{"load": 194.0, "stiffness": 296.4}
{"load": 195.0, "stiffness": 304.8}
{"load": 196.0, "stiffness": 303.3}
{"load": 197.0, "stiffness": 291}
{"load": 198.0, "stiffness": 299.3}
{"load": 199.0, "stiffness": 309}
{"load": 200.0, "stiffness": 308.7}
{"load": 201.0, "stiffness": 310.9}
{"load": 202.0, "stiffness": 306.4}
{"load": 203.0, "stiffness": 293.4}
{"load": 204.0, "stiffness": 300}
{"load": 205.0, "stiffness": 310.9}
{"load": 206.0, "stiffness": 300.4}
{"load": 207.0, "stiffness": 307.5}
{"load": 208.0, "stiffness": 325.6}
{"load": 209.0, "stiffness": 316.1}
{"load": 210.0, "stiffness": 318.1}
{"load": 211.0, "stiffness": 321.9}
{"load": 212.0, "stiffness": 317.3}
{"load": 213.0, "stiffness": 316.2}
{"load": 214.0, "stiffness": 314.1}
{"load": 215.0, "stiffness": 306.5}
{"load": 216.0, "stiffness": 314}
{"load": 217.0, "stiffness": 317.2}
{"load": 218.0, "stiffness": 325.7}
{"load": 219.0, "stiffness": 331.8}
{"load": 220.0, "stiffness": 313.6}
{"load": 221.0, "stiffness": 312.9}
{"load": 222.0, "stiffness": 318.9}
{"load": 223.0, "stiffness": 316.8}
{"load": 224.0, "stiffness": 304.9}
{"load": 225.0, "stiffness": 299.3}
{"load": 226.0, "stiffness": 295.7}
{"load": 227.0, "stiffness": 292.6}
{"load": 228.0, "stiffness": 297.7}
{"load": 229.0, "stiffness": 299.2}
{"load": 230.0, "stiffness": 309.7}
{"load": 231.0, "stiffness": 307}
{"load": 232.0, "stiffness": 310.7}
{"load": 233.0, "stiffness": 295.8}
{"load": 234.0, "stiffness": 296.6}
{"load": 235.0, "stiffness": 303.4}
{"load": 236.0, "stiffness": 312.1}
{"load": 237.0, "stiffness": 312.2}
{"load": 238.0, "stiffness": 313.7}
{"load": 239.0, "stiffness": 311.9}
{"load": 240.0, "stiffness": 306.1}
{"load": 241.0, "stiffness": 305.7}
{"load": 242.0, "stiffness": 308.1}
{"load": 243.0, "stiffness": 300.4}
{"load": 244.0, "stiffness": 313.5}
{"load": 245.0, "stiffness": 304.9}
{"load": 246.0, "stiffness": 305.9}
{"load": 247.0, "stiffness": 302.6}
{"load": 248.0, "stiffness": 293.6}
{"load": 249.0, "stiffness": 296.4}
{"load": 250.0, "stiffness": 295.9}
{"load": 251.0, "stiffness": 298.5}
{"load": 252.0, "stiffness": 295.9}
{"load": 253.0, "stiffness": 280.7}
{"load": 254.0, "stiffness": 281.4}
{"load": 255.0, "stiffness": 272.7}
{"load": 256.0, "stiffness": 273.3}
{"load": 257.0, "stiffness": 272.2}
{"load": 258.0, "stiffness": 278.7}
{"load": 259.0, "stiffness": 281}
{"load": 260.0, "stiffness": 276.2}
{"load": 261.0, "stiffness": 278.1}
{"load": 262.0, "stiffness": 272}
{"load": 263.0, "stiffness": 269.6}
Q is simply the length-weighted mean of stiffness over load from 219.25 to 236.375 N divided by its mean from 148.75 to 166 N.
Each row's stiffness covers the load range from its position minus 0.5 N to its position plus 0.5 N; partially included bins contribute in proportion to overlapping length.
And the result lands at 1.10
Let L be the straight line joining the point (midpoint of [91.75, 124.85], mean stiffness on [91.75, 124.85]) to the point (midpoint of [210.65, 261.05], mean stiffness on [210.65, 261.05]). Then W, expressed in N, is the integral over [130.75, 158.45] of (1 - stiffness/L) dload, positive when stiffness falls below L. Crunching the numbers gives -2.1 N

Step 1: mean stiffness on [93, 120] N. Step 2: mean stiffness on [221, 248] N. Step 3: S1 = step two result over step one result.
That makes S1 1.2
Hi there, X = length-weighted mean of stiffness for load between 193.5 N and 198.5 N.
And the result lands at 299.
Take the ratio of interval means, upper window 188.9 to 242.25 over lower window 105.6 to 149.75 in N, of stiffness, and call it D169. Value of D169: 1.10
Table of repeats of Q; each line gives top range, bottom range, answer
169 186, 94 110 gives 1.19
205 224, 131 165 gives 1.10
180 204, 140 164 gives 1.06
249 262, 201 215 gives 0.91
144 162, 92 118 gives 1.13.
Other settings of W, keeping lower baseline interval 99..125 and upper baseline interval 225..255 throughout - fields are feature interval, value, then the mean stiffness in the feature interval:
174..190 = -0.8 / 296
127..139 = -1.3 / 293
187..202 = -0.9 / 302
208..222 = -1.2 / 318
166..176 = 0.0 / 276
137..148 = -1.1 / 295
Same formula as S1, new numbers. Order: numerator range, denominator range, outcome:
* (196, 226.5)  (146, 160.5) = 1.11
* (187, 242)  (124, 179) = 1.08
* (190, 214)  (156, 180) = 1.10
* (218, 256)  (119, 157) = 1.06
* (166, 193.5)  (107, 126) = 1.09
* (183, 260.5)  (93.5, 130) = 1.17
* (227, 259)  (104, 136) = 1.10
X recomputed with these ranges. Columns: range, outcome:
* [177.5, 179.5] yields 284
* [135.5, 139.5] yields 294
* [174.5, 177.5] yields 280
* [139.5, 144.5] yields 295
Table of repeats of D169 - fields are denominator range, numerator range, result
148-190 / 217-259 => 1.06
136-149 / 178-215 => 1.04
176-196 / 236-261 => 0.99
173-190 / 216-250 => 1.04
